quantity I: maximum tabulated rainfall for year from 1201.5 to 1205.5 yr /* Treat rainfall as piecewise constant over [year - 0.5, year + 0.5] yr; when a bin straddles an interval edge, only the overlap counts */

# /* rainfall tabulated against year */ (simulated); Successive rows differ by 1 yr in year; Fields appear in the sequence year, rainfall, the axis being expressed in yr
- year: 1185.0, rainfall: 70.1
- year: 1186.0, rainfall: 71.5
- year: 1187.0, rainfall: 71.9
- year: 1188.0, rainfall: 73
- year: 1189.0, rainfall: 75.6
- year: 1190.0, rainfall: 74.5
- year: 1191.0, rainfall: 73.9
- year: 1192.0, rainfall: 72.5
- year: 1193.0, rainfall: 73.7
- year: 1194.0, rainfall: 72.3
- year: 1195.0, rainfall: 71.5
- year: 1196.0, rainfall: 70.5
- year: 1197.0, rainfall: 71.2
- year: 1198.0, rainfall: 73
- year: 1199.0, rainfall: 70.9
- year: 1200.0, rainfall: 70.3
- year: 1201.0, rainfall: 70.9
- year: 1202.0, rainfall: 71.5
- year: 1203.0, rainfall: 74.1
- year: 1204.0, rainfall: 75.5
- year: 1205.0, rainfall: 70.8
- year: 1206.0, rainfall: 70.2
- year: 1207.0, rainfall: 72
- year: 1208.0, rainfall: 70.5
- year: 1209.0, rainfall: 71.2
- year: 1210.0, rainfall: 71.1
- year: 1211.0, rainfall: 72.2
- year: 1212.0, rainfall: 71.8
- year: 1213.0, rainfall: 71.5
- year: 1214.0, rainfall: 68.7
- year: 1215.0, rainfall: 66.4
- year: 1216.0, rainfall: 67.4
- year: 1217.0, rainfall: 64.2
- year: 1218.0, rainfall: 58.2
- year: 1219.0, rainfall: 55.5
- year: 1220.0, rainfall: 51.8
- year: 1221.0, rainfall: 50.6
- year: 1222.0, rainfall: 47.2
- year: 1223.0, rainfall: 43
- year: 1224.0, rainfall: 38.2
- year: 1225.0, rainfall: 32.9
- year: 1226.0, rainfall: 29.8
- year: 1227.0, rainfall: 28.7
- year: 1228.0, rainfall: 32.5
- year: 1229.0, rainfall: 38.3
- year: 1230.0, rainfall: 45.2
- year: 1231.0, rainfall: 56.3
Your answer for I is 75.5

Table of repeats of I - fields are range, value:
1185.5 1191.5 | 75.6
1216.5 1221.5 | 64.2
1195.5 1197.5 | 71.2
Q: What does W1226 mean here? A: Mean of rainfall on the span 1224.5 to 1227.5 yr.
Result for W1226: 30.5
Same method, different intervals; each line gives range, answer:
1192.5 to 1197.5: 71.8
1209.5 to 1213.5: 71.7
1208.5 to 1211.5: 71.5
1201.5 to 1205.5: 73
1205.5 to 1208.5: 70.9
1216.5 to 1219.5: 59.3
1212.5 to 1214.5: 70.1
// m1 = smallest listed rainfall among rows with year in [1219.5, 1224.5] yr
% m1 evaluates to 38.2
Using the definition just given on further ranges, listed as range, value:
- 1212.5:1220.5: 51.8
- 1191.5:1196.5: 70.5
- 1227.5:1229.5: 32.5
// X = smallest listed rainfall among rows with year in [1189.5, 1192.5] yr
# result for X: 72.5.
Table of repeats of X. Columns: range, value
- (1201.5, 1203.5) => 71.5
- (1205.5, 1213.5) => 70.2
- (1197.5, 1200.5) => 70.3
